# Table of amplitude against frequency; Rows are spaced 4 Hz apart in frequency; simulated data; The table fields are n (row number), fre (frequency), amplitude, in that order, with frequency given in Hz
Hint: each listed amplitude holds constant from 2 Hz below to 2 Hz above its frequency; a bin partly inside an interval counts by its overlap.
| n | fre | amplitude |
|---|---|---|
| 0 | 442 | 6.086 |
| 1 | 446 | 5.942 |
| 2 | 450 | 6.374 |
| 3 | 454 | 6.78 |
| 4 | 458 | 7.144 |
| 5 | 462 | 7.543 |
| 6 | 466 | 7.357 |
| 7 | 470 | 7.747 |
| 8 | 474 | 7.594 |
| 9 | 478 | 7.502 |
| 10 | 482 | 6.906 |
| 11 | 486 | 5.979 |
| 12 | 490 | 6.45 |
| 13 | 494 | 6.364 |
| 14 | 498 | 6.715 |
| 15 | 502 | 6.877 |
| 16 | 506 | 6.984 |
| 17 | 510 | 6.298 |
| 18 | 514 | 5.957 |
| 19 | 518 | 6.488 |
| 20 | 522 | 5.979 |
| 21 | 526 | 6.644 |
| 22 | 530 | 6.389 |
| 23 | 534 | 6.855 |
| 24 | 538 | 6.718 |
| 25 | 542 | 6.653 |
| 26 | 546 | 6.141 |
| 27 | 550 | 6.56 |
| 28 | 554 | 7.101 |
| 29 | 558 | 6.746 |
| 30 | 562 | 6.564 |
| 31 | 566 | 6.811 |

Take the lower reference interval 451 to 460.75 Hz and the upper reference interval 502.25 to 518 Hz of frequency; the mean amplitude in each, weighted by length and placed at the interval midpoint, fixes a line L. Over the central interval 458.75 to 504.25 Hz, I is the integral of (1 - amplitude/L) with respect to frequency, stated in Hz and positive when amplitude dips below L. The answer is -1.9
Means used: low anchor 6.95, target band 7.01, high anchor 6.47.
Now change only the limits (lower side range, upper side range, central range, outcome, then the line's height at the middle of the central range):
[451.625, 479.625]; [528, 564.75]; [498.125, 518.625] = 1.3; 6.98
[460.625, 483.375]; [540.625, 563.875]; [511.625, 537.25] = 1.9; 6.91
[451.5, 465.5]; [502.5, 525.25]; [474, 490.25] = 0.0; 6.83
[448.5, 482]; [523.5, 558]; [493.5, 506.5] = 0.4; 6.96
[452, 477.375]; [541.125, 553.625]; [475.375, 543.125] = 3.2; 6.91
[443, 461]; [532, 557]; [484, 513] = 0.6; 6.63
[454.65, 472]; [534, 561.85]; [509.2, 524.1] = 1.6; 6.93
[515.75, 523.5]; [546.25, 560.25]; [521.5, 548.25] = -0.2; 6.46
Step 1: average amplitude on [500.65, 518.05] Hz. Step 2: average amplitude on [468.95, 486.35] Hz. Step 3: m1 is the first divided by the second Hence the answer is 0.9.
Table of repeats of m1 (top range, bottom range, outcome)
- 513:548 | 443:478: 0.91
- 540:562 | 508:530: 1.06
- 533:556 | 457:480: 0.89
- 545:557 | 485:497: 1.05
